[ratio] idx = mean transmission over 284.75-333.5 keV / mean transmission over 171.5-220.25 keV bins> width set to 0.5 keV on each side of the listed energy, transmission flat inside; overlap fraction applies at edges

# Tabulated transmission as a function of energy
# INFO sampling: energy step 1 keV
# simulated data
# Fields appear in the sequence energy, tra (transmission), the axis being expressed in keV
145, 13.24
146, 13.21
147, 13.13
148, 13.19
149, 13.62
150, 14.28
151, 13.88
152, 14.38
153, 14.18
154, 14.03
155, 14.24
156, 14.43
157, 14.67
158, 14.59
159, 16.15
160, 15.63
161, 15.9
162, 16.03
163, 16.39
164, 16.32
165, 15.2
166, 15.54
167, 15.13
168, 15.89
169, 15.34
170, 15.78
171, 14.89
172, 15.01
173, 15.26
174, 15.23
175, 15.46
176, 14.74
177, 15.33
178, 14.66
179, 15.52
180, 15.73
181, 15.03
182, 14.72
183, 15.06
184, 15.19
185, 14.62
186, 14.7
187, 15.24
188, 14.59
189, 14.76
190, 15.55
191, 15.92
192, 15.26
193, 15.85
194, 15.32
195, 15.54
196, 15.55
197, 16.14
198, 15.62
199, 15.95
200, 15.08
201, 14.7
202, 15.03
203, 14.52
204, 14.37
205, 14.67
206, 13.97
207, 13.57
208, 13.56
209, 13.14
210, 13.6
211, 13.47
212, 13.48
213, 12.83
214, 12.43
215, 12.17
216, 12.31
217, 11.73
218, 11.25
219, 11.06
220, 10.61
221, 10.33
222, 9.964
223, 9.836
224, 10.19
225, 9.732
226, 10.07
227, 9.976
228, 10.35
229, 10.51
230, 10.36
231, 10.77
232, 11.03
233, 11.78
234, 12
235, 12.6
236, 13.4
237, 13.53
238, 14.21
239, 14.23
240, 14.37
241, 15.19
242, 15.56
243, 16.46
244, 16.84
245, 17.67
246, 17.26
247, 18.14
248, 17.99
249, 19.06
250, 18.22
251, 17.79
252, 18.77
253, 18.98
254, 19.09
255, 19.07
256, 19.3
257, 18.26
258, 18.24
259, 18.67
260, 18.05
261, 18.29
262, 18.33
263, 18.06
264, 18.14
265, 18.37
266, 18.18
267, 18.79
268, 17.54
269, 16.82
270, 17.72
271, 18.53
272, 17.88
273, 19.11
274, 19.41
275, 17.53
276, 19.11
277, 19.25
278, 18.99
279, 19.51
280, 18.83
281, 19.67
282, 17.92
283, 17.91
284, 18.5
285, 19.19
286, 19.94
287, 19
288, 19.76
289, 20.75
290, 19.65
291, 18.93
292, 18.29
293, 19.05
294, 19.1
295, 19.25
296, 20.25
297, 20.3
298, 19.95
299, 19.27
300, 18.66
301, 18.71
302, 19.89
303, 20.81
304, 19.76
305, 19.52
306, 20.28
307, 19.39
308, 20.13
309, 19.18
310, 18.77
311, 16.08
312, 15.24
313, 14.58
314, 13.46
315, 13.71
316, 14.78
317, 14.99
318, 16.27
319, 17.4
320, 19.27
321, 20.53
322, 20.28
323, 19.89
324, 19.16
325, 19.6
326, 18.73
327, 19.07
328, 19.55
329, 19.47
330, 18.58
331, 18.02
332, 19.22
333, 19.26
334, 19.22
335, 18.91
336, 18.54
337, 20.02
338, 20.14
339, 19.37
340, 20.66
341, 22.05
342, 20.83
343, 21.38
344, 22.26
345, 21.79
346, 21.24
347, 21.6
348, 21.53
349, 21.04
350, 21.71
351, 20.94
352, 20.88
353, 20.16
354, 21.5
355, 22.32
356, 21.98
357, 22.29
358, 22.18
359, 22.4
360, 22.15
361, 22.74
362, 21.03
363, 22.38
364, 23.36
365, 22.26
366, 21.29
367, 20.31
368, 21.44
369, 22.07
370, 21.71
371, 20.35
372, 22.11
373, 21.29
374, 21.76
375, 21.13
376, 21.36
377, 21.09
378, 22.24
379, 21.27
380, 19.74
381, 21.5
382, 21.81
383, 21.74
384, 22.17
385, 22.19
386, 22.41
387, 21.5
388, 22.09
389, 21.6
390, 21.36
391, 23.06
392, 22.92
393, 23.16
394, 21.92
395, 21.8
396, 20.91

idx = 1.3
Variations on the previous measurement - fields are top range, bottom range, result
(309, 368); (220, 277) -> 1.26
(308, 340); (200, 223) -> 1.42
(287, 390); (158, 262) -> 1.37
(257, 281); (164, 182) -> 1.21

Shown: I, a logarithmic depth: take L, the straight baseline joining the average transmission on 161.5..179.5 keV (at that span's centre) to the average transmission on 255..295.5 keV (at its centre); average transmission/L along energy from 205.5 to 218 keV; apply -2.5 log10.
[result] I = 0.277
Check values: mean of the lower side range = 15.4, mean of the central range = 13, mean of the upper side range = 18.7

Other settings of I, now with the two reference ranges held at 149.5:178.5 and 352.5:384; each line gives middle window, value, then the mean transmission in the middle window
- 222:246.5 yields 0.336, 12.8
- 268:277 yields 0.019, 18.3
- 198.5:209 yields 0.135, 14.5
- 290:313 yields 0.026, 19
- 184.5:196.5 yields 0.051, 15.2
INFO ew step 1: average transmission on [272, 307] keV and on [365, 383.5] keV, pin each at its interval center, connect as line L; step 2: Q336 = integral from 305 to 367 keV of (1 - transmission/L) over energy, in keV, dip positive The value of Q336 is 2.0 keV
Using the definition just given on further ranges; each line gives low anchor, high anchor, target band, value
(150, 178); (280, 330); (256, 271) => -0.5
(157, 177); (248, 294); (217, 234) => 6.6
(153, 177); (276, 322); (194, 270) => 9.8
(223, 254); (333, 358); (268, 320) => -2.4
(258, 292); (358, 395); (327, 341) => 0.8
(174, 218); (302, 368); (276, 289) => -0.9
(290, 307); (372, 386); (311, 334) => 2.7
